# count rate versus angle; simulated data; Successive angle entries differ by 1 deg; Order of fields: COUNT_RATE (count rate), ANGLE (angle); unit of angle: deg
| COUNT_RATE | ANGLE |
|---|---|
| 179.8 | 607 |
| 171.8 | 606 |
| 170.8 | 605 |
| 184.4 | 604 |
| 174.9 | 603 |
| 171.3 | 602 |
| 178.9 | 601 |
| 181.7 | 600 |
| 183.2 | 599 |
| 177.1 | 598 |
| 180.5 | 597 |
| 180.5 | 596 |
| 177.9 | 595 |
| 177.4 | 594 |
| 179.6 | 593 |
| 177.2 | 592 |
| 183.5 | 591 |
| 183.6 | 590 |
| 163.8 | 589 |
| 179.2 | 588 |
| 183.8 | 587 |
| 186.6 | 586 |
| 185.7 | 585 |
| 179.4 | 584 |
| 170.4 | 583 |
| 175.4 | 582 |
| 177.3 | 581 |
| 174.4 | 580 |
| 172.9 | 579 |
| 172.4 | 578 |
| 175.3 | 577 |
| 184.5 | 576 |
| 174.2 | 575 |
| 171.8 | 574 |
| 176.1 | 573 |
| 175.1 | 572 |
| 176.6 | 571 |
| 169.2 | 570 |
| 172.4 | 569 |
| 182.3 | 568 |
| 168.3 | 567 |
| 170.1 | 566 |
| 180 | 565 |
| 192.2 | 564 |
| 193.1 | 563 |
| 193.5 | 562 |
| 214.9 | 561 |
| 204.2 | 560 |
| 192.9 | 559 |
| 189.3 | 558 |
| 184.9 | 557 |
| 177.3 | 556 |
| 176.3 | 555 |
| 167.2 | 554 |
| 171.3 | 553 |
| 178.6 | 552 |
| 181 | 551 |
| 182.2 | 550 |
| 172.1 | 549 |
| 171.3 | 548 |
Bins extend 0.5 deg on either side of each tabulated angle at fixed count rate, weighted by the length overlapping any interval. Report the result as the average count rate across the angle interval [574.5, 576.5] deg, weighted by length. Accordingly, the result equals 179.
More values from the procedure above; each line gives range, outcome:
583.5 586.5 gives 184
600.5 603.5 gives 175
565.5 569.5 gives 173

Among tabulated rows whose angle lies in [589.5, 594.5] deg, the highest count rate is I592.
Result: 183.6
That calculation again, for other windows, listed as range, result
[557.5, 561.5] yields 214.9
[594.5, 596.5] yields 180.5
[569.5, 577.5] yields 184.5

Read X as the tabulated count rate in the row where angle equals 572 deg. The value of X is 175.1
